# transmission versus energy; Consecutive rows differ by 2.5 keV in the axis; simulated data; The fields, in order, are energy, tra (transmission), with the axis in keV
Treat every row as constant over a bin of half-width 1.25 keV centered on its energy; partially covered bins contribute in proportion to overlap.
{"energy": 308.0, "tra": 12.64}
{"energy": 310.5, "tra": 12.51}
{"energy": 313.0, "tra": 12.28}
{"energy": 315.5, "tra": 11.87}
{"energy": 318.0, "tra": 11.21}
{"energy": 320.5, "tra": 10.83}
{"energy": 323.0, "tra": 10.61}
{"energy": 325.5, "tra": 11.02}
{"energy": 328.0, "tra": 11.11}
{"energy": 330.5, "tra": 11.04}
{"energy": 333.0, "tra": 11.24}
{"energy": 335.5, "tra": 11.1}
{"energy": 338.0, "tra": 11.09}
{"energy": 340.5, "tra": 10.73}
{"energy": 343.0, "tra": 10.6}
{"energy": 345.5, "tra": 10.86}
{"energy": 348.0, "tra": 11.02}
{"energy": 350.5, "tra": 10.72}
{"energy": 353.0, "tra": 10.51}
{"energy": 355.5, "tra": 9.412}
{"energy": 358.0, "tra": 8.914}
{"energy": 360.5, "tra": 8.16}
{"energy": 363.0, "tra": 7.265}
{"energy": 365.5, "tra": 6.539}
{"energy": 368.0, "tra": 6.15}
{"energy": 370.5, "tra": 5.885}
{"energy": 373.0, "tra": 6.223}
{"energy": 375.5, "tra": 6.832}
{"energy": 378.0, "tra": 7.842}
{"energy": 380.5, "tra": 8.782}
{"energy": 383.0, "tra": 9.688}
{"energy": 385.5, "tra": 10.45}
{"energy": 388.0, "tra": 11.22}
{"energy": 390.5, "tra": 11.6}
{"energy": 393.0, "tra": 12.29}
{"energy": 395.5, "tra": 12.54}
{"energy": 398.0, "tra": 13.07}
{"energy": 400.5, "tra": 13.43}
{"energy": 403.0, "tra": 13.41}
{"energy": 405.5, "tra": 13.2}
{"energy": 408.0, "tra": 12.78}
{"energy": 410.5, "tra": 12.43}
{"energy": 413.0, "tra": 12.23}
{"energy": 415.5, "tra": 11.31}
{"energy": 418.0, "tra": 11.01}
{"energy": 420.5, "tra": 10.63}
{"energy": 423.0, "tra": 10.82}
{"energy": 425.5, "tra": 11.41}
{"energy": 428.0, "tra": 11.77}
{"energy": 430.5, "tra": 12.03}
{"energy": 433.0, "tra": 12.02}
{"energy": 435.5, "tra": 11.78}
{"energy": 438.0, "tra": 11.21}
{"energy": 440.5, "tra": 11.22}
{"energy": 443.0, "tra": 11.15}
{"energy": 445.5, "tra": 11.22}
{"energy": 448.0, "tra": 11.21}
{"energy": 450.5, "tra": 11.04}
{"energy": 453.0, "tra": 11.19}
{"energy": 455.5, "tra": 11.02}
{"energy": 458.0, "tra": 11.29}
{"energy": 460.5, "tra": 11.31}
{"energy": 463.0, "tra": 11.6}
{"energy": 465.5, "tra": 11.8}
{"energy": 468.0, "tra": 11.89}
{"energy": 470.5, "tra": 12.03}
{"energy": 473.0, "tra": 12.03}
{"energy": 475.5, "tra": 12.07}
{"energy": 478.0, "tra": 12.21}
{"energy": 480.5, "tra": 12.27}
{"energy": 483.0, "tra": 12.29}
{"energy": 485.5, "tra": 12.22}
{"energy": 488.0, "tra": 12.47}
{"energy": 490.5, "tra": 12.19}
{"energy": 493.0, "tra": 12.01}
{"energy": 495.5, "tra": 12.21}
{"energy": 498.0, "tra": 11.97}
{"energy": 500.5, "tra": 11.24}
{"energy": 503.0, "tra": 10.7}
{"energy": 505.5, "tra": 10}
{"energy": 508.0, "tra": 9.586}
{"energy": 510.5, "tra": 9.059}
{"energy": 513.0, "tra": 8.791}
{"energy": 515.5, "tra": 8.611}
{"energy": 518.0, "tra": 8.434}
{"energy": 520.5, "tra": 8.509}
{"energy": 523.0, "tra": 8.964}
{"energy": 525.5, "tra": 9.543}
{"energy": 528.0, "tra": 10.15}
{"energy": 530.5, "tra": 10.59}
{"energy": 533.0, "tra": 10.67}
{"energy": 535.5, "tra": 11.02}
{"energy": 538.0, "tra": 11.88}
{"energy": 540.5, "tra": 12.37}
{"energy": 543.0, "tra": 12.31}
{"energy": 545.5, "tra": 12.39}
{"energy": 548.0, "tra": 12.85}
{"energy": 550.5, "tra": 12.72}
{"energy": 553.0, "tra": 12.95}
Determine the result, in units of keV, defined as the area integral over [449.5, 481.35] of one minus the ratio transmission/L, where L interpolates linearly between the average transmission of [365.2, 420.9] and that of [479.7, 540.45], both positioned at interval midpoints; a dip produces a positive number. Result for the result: -3.2 keV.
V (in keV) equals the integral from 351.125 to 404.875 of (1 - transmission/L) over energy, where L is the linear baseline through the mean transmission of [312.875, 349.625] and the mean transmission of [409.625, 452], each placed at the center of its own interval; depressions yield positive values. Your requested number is 7.9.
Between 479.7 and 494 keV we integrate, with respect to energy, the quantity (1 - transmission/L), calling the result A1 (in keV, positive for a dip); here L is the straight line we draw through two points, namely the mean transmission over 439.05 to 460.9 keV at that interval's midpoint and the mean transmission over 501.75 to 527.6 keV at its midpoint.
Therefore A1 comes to -3.1 keV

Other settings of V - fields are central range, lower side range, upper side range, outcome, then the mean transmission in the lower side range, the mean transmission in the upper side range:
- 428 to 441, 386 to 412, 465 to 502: 0.68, 12.5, 12.1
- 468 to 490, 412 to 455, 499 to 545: -2.93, 11.4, 10.2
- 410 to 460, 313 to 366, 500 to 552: -4.52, 10.4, 10.5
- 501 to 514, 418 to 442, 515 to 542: 0.84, 11.4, 10.1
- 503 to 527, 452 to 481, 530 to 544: 5.02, 11.7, 11.5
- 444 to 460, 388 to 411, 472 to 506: 1.37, 12.7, 11.9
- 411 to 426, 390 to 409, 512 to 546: 1.42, 12.8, 10.3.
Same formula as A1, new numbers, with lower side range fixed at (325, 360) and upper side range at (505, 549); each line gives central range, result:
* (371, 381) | 3.2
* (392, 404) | -2.8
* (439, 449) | -0.7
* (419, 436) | -1.6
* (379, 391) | 0.4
